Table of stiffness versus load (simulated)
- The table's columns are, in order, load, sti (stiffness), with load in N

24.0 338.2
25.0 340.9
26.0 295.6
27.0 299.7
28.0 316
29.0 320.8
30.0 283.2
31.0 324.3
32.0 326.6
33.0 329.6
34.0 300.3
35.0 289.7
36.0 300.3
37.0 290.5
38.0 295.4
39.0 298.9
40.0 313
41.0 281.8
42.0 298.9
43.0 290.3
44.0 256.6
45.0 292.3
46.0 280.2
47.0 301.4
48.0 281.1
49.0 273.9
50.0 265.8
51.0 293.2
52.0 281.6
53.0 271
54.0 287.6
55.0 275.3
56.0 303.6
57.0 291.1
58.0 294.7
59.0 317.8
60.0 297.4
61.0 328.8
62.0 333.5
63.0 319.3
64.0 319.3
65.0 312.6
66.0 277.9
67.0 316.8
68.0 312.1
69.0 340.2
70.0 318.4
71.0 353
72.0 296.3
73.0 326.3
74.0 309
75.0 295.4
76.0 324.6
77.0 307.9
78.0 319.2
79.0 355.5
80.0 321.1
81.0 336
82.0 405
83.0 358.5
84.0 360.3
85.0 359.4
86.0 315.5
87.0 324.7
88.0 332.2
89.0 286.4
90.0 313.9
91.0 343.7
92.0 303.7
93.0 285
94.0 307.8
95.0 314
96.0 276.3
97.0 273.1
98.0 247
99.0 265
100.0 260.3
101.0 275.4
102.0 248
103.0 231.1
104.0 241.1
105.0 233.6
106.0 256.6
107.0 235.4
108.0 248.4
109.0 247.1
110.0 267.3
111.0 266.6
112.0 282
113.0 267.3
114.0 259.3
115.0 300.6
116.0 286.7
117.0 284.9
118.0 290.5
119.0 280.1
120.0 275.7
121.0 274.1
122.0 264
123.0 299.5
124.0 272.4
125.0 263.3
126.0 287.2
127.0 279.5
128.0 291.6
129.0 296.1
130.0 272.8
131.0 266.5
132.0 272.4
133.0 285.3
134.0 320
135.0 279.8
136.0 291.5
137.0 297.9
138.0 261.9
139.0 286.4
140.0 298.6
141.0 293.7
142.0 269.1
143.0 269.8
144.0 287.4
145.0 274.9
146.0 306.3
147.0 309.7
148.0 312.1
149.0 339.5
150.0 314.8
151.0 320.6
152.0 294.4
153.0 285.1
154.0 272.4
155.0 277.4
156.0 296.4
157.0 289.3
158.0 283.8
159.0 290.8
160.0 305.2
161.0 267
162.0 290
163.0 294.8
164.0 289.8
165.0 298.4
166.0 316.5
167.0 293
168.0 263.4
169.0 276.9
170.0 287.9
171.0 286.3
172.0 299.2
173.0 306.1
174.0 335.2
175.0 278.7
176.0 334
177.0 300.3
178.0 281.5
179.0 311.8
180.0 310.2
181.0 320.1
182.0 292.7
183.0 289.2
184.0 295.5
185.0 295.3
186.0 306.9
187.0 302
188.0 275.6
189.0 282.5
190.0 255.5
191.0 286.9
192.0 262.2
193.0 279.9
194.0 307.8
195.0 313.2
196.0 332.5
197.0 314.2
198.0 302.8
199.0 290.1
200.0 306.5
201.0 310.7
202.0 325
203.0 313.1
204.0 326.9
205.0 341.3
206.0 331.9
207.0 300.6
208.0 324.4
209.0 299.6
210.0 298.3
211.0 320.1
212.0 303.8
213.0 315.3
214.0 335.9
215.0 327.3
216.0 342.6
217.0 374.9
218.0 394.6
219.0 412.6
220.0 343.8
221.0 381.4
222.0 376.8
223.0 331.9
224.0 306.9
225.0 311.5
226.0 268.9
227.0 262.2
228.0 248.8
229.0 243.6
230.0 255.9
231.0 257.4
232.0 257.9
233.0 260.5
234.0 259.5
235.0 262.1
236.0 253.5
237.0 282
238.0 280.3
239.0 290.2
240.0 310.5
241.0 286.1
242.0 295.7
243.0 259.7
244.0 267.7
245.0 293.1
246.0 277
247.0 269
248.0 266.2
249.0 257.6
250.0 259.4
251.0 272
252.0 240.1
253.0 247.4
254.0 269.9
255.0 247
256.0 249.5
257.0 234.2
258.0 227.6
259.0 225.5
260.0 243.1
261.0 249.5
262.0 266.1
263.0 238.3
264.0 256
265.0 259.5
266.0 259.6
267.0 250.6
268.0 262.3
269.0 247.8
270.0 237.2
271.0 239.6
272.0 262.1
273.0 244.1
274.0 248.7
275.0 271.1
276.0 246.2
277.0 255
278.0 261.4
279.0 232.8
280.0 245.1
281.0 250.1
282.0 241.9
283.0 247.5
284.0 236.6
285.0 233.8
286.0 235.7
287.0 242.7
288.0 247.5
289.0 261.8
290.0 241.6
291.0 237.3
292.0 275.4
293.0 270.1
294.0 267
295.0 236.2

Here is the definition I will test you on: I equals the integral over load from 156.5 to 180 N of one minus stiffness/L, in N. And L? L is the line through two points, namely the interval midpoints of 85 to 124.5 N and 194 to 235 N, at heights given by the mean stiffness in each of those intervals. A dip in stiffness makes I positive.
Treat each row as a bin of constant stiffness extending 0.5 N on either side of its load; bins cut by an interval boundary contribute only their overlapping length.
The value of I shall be 0.3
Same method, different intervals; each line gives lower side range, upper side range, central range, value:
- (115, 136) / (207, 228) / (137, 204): 2.0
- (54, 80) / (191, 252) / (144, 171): 1.0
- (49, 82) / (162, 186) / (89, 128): 4.0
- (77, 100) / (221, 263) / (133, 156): 0.5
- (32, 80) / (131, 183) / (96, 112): 2.4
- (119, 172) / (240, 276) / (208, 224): -4.4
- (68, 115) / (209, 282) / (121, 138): 0.6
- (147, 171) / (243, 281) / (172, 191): -0.9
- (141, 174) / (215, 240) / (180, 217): -1.0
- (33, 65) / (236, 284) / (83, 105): -0.5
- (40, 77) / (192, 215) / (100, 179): 6.1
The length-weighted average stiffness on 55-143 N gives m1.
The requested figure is 295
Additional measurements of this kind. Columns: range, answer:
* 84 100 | 304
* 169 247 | 302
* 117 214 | 295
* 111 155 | 287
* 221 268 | 268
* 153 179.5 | 293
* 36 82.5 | 306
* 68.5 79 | 321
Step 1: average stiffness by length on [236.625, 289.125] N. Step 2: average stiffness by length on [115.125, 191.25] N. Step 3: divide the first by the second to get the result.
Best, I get 0.88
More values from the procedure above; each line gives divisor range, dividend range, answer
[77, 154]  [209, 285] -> 0.95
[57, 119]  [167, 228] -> 1.04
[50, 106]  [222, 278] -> 0.86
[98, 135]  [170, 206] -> 1.12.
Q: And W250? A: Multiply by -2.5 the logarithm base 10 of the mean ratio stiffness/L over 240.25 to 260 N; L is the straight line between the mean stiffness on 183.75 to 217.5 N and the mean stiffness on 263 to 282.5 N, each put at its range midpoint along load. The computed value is 0.04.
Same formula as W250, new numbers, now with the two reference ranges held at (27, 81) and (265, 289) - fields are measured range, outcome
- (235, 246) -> -0.09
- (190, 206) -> -0.15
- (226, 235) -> 0.01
